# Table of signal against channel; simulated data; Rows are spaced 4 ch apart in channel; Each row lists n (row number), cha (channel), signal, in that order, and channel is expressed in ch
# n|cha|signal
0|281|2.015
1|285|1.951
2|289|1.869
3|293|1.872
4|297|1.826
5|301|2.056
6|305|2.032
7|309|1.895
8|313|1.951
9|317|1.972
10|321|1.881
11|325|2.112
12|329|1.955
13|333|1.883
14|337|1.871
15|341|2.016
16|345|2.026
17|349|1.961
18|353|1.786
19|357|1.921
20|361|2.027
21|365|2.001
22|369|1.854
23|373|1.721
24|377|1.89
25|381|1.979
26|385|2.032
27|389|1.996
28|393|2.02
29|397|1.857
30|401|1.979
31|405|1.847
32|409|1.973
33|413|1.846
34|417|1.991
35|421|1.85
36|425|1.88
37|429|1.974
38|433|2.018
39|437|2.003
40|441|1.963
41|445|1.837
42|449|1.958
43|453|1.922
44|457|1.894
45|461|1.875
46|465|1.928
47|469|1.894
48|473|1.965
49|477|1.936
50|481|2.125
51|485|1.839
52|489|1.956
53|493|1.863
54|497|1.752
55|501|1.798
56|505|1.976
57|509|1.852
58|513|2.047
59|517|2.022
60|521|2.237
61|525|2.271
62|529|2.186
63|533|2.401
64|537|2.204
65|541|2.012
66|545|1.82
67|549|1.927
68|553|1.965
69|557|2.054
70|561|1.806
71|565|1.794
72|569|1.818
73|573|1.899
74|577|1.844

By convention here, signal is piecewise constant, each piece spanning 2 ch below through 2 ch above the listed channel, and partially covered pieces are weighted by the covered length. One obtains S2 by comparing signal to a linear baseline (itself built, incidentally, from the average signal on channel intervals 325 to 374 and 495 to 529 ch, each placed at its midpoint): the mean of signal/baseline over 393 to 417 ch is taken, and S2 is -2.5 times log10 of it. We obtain 0.02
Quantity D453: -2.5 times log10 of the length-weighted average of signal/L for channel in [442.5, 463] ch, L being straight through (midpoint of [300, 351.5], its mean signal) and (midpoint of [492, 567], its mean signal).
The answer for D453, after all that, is 0.05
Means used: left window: 1.97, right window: 2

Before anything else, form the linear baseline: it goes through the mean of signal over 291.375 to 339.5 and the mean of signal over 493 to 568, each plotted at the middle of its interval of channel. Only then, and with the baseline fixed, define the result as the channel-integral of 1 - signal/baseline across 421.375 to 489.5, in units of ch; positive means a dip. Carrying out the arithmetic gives 1.5 ch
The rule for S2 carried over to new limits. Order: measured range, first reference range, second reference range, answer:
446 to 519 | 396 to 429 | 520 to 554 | 0.06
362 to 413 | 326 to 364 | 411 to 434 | 0.00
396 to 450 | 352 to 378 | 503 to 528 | 0.02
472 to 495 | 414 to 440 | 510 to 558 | 0.04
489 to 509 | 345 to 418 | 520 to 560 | 0.11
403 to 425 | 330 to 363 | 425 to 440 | 0.04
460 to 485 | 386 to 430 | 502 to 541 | 0.05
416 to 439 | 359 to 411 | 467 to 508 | -0.01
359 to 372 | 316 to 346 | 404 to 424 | 0.00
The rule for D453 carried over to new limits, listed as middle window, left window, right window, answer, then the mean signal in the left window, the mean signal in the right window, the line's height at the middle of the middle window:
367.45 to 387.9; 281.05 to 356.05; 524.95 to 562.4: 0.04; 1.94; 2.06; 1.97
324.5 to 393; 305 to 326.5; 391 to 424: 0.00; 1.97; 1.92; 1.94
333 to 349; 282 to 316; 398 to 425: -0.02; 1.94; 1.91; 1.93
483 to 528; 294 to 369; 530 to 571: 0.00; 1.95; 1.99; 1.98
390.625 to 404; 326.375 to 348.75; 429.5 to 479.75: 0.00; 1.96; 1.94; 1.95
